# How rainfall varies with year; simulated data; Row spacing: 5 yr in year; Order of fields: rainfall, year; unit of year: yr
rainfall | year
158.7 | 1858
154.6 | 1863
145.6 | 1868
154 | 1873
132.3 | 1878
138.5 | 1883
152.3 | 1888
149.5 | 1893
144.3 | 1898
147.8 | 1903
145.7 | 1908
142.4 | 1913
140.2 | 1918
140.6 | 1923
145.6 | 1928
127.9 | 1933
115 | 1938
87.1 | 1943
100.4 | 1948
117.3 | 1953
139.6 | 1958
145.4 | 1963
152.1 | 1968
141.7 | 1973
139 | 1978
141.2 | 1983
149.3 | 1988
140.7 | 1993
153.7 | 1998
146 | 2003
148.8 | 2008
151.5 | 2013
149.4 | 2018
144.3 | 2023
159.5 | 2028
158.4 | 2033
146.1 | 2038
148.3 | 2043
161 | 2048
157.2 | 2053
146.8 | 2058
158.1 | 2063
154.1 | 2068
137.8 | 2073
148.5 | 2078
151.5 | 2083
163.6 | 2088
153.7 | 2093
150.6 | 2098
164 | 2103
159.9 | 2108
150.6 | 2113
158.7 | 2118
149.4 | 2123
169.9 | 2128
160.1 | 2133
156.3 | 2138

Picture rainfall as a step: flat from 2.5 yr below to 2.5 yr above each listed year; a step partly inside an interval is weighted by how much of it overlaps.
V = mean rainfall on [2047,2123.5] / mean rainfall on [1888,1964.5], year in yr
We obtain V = 1.16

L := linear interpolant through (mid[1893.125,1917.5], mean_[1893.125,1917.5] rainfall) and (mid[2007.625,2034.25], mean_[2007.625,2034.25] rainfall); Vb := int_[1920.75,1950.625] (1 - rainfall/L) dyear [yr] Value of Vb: 5.6 yr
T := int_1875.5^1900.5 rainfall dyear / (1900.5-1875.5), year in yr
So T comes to 143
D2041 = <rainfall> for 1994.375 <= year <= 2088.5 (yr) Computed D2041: 151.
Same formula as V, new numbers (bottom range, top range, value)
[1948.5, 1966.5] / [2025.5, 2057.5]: 1.18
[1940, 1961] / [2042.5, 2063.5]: 1.38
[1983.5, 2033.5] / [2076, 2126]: 1.04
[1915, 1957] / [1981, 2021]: 1.20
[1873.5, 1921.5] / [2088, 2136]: 1.10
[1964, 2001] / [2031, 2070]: 1.06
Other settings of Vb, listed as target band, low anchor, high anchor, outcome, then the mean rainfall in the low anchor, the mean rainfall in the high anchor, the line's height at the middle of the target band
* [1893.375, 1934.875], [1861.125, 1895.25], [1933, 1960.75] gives -4.23 yr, 147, 114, 129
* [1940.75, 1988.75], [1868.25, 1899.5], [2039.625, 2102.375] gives 5.72 yr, 145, 153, 149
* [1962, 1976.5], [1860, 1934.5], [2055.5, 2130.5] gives 0.21 yr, 144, 154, 148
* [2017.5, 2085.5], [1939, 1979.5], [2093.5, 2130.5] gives -2.96 yr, 127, 157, 145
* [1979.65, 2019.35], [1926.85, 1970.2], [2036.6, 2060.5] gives -2.47 yr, 125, 152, 139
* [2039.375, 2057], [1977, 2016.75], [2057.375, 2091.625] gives -0.48 yr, 147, 152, 150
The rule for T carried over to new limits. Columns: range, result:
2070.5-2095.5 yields 151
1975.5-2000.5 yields 145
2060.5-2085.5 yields 150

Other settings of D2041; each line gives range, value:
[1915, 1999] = 134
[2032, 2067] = 154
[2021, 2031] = 153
